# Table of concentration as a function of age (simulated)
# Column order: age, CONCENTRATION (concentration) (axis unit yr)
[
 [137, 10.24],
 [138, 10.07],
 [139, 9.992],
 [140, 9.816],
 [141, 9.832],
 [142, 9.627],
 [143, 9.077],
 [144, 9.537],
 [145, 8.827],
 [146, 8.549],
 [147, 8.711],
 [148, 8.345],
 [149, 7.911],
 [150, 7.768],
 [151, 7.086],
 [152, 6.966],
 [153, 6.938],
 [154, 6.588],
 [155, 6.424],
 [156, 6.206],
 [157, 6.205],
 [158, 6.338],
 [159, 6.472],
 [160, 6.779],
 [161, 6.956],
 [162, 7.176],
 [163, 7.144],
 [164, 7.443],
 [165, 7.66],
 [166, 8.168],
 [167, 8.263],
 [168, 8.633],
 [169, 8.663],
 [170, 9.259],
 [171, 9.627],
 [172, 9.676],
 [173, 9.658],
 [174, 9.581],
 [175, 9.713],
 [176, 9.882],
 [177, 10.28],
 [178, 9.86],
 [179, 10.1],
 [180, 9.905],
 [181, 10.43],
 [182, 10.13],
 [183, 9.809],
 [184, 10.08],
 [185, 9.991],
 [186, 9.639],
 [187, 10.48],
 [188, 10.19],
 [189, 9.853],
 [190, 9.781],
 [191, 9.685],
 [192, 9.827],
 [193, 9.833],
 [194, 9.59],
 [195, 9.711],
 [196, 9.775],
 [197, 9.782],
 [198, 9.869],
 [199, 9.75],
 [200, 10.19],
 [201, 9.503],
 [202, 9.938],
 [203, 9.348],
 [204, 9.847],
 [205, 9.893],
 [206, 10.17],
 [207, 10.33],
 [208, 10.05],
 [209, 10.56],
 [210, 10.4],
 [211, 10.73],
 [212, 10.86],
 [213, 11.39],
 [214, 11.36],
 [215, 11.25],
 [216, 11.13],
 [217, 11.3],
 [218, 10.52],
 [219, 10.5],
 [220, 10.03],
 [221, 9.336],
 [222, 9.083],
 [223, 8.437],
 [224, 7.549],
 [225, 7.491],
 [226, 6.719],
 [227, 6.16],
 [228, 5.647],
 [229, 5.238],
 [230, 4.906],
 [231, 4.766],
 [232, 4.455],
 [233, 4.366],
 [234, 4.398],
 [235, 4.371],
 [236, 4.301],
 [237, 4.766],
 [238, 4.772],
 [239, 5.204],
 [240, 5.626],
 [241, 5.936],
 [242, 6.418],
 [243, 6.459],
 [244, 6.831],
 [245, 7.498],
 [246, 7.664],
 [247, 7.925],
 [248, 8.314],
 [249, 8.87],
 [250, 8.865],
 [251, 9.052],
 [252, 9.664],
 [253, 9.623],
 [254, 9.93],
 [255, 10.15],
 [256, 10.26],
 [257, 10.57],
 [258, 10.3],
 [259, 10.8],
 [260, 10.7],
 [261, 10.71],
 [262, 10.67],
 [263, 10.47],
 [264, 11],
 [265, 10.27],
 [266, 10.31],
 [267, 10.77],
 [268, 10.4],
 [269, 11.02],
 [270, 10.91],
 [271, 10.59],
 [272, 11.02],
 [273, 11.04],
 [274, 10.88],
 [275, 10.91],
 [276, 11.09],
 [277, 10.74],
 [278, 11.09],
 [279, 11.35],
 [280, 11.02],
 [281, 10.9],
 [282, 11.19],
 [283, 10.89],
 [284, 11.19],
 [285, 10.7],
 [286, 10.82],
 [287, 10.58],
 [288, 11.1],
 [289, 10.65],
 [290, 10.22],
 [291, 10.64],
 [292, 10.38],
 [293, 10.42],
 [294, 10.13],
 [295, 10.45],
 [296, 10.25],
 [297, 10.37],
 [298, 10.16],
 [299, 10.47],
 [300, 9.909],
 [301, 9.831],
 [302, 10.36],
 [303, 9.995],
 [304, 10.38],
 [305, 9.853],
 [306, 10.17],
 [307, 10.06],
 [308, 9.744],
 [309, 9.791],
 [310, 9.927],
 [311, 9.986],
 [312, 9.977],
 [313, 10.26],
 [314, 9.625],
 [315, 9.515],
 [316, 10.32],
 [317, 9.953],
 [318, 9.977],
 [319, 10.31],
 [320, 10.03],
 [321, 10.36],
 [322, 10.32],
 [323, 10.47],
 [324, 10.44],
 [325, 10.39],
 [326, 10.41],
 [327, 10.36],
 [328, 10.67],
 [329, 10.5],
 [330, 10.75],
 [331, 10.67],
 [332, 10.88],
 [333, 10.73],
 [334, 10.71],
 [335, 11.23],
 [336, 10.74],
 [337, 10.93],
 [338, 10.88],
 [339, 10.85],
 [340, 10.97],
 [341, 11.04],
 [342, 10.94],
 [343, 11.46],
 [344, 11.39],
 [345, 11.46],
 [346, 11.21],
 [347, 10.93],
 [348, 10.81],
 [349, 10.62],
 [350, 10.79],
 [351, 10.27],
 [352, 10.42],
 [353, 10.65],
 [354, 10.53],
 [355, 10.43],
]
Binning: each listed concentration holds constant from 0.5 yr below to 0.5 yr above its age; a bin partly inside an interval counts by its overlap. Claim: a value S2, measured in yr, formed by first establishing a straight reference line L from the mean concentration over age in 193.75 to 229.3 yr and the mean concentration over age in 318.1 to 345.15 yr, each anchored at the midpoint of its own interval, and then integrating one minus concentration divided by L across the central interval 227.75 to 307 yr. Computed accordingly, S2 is 7.2 yr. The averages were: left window 9.56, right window 10.7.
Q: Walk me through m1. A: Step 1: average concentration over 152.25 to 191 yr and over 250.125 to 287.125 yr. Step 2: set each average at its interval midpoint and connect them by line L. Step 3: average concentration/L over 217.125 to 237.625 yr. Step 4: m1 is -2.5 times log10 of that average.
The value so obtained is 0.40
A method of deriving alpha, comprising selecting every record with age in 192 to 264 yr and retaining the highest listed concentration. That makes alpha 11.39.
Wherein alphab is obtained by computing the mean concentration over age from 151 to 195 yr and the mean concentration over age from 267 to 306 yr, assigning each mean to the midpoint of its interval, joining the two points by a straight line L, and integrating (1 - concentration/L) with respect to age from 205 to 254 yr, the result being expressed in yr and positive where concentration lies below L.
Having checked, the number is 8.4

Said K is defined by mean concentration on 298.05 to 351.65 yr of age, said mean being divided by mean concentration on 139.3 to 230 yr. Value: 1.16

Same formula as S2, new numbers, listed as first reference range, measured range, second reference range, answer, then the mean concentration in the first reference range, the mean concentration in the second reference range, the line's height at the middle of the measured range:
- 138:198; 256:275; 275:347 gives -1.3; 8.84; 10.5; 9.99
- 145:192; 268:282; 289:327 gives -1.7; 8.6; 10.2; 9.8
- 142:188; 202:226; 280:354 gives -2.2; 8.54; 10.5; 9.17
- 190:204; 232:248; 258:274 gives 7.0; 9.76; 10.7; 10.3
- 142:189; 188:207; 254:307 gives -1.4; 8.57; 10.6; 9.13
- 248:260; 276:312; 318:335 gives -0.9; 9.8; 10.5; 10.2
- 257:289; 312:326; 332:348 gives 1.0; 10.8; 11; 11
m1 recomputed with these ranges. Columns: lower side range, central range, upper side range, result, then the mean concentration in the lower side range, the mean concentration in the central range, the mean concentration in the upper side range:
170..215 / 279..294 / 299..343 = -0.050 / 10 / 10.8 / 10.4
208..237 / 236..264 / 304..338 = 0.042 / 8.09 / 8.42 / 10.3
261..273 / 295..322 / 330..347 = 0.083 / 10.7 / 10.1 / 11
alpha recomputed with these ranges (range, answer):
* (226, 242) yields 6.719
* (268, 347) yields 11.46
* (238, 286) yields 11.35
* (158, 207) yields 10.48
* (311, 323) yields 10.47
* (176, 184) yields 10.43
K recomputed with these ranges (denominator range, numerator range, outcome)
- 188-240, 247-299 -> 1.22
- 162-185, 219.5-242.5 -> 0.66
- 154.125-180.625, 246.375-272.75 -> 1.22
